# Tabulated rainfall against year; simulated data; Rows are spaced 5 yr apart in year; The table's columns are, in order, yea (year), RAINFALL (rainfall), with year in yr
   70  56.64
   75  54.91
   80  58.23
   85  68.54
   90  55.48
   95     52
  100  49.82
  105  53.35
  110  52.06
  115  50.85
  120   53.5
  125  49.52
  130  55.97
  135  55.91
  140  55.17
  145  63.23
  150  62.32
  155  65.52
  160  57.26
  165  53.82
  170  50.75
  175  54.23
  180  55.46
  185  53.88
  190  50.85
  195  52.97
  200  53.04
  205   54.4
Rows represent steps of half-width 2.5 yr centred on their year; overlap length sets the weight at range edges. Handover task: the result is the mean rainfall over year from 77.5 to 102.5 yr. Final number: 56.8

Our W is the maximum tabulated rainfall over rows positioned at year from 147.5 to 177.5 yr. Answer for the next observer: 65.52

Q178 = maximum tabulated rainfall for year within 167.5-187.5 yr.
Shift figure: 55.46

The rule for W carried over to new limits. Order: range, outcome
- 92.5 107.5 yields 53.35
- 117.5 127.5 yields 53.5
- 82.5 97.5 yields 68.54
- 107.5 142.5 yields 55.97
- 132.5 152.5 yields 63.23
